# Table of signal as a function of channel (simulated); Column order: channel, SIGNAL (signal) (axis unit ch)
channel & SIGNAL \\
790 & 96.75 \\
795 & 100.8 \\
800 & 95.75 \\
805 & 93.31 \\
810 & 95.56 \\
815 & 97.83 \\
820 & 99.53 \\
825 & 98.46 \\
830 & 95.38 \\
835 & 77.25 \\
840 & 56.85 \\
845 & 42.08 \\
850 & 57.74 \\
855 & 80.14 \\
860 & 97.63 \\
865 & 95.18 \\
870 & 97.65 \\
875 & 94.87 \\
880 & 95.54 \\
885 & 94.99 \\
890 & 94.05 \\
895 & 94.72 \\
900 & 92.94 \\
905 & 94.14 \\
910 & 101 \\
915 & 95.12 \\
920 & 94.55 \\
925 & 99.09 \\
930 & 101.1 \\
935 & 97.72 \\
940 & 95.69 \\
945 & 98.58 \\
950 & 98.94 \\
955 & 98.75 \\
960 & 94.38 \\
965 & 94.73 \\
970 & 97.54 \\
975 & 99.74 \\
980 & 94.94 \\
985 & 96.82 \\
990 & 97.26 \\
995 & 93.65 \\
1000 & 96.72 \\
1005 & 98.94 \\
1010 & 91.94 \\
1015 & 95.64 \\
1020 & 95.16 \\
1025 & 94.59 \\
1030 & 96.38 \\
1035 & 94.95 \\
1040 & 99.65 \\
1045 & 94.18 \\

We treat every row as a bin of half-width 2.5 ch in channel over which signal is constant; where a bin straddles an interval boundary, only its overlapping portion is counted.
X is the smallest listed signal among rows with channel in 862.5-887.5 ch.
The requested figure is 94.87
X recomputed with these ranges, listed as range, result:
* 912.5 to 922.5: 94.55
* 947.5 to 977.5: 94.38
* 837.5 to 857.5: 42.08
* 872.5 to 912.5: 92.94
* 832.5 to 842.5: 56.85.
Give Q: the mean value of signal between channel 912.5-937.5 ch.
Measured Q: 97.5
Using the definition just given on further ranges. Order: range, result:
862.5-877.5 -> 95.9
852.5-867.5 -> 91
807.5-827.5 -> 97.8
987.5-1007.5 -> 96.6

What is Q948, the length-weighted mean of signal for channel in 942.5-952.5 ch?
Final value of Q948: 98.8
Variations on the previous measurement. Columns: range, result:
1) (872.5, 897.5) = 94.8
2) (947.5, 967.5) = 96.7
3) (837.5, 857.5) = 59.2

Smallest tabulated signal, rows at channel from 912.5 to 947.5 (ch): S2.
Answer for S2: 94.55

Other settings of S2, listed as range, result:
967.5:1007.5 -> 93.65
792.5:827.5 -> 93.31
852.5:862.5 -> 80.14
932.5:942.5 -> 95.69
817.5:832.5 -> 95.38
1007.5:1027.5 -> 91.94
